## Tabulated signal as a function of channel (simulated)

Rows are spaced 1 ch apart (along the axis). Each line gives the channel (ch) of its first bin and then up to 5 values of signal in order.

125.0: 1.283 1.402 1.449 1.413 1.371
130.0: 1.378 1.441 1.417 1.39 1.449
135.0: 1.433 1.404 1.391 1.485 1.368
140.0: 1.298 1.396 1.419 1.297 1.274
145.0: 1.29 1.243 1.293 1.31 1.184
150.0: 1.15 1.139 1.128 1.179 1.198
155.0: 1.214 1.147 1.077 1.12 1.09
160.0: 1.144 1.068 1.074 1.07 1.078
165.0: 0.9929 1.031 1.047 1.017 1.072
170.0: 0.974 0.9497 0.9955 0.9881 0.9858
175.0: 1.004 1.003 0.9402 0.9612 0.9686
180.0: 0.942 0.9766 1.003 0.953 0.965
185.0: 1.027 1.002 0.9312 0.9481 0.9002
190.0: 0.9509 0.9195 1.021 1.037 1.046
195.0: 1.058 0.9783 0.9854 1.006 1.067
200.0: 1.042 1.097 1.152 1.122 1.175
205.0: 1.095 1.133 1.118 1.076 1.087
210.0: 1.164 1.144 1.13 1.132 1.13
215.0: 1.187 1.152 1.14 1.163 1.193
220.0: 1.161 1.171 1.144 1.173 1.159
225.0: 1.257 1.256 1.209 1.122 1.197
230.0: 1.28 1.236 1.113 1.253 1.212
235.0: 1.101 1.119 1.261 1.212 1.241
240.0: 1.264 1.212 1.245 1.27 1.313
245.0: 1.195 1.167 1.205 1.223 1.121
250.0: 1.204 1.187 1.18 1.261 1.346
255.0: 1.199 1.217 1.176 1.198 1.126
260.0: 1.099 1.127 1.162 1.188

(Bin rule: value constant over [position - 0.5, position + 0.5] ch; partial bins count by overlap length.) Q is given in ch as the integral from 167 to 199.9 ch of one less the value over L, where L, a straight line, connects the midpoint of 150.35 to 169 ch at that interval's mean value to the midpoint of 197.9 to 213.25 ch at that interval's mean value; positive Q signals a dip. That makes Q 3.5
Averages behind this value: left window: 1.1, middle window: 0.988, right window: 1.11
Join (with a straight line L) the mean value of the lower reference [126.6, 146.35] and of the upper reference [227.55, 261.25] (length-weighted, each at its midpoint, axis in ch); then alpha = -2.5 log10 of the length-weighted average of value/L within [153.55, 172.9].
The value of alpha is 0.24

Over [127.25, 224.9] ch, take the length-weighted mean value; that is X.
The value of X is 1.13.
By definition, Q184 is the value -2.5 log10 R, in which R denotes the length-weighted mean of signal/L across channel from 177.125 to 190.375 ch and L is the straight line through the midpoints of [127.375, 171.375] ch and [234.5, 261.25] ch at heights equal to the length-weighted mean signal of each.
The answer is 0.26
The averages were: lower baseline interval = 1.23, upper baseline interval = 1.2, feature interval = 0.963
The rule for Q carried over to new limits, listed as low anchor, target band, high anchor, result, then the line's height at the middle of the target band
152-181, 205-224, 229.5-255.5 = 0.2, 1.15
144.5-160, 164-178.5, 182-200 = 1.2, 1.09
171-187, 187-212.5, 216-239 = 0.3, 1.07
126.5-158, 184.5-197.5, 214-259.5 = 2.8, 1.25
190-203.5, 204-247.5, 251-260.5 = -2.5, 1.12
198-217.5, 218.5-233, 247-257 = -0.4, 1.16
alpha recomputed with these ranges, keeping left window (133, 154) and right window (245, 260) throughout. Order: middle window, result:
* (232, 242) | 0.006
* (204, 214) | 0.108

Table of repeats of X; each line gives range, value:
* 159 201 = 1.01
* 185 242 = 1.12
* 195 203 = 1.05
